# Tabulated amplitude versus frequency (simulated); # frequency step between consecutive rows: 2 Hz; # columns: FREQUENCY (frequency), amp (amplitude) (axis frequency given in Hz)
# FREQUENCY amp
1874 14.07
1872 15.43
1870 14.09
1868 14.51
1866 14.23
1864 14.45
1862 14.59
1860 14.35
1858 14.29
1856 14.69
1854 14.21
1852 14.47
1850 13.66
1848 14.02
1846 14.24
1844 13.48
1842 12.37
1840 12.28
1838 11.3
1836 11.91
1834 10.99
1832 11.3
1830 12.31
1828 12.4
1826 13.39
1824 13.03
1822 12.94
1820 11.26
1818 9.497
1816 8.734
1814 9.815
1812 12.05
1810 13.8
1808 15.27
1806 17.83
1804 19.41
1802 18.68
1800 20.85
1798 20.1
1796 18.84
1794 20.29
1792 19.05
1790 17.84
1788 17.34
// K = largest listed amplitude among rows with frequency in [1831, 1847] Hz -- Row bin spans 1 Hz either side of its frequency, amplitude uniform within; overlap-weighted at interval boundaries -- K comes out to 14.24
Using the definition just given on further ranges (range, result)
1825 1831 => 13.39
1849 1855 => 14.47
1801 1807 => 19.41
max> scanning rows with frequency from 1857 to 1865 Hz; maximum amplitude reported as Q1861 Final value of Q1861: 14.59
